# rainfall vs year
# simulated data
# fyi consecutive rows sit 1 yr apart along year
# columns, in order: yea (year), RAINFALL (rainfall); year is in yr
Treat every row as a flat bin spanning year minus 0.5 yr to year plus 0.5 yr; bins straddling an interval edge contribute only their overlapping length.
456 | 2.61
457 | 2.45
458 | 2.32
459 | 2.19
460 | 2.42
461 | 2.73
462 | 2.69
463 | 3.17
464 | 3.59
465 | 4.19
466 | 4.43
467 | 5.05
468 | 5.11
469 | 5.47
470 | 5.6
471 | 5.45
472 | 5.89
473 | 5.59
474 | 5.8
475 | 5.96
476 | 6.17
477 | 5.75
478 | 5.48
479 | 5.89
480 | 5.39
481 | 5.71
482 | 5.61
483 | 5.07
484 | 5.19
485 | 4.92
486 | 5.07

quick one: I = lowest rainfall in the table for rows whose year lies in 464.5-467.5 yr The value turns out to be 4.19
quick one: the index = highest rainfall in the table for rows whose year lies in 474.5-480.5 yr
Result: 6.17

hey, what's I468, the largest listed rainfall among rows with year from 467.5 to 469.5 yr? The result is 5.47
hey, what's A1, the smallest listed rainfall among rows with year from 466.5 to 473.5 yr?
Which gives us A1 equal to 5.05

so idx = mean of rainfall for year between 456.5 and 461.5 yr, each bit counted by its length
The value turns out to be 2.42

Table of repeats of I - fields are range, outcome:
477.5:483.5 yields 5.07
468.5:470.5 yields 5.47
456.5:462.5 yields 2.19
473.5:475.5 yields 5.8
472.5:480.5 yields 5.39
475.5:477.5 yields 5.75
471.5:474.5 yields 5.59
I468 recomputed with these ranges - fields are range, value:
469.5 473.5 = 5.89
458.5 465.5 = 4.19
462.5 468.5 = 5.11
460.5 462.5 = 2.73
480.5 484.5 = 5.71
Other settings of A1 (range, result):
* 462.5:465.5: 3.17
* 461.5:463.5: 2.69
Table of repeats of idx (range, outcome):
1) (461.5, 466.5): 3.61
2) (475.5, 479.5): 5.82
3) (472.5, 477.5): 5.85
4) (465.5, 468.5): 4.86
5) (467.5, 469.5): 5.29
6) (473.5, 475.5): 5.88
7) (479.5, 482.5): 5.57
